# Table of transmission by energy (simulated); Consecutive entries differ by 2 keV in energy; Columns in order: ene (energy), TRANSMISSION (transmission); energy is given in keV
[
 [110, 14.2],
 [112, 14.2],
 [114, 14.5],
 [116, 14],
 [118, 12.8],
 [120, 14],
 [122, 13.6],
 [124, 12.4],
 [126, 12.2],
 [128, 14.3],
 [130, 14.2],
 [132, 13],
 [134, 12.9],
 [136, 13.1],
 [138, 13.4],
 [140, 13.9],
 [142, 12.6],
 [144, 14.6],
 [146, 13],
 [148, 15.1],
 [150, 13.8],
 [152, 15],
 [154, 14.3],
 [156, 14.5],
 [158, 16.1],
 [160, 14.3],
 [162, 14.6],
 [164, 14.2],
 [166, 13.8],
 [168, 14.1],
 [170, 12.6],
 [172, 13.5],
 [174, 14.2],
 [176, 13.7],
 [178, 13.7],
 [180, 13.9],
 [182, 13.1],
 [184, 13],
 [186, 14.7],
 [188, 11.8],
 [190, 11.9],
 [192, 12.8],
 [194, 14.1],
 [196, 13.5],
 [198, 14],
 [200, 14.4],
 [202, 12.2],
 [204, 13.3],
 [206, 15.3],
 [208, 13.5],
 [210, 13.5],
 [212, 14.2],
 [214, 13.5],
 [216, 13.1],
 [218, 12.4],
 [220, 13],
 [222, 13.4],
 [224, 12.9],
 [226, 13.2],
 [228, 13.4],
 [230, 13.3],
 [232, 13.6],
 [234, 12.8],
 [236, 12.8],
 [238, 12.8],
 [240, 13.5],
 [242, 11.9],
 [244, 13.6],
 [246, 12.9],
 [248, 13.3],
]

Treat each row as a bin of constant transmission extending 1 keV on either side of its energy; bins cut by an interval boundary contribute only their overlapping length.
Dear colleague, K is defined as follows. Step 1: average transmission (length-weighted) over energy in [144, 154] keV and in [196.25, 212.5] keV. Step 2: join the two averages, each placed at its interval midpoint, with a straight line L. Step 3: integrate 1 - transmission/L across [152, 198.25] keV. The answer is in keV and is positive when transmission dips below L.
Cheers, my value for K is 0.9 keV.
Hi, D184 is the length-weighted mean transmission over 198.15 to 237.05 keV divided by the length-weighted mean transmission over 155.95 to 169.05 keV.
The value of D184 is 0.92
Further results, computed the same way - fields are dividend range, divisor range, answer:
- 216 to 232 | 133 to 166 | 0.93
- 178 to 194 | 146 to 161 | 0.90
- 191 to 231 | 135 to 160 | 0.95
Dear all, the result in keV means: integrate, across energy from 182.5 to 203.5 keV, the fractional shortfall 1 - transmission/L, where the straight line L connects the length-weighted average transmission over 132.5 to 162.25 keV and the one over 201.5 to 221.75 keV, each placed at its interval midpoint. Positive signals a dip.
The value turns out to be 0.6 keV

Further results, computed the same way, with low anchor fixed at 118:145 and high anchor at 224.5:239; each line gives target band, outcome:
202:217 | -0.6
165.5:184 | -0.4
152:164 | -1.3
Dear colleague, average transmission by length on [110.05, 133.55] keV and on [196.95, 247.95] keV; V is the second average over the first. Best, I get 0.98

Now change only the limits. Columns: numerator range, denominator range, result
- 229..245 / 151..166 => 0.89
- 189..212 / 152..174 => 0.95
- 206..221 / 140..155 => 0.96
